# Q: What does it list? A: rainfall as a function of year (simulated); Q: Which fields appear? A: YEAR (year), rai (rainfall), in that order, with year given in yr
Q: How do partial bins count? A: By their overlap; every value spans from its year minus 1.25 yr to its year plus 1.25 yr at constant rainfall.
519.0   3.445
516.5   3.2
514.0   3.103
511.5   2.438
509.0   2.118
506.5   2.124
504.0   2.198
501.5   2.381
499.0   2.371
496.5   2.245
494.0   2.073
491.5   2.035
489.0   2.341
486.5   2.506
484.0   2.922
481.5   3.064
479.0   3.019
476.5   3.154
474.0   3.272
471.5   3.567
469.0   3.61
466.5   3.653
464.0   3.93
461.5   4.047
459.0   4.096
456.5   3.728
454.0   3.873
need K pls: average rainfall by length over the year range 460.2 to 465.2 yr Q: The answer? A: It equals 3.99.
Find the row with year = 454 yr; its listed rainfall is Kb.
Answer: 3.873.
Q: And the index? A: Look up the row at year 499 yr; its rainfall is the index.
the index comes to 2.371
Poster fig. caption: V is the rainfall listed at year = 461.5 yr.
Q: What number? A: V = 4.047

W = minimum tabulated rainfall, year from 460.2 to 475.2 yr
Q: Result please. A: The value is 3.272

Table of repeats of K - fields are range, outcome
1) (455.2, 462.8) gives 3.96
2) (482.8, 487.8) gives 2.71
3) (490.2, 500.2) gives 2.18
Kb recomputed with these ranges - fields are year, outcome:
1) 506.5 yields 2.124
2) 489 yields 2.341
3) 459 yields 4.096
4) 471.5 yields 3.567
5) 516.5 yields 3.2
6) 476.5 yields 3.154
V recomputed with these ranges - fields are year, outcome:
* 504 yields 2.198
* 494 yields 2.073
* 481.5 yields 3.064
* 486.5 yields 2.506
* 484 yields 2.922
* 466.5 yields 3.653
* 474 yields 3.272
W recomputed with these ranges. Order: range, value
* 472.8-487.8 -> 2.506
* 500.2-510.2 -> 2.118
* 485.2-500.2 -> 2.035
